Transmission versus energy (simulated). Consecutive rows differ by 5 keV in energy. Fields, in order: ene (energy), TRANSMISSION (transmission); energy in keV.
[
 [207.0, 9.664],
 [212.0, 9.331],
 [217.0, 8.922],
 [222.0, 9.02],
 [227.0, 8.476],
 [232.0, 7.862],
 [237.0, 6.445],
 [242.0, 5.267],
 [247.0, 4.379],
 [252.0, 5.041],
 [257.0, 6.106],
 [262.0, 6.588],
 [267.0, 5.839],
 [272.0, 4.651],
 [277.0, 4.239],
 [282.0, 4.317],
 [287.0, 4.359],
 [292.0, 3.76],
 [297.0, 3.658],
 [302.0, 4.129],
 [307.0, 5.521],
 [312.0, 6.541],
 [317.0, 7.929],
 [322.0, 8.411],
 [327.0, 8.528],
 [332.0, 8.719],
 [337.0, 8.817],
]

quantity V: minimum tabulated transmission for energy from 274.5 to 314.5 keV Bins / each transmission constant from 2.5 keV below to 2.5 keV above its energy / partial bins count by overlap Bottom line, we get 3.658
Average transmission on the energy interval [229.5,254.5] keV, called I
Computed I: 5.8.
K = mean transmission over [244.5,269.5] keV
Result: 5.59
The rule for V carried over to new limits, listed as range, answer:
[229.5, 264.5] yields 4.379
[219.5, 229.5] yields 8.476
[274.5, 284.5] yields 4.239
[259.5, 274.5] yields 4.651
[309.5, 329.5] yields 6.541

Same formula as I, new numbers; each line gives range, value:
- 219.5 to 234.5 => 8.45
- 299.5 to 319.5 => 6.03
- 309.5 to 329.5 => 7.85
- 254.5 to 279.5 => 5.48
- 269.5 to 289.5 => 4.39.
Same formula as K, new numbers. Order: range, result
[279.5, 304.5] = 4.04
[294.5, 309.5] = 4.44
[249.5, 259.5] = 5.57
